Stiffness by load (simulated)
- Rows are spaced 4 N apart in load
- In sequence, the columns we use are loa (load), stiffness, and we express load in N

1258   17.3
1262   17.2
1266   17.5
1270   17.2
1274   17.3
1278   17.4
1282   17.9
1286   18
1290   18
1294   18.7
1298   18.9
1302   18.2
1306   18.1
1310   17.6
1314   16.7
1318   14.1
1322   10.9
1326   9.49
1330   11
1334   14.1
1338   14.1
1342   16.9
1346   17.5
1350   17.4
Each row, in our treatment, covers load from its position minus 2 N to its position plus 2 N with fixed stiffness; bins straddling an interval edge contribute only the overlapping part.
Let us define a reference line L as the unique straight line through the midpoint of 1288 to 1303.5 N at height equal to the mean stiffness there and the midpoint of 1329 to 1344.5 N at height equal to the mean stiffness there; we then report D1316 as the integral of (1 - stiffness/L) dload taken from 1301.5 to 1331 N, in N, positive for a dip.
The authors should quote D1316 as 3.7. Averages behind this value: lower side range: 18.5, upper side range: 14.3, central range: 14.4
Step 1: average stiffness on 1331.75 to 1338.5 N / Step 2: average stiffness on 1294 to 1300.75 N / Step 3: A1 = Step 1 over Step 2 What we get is 0.75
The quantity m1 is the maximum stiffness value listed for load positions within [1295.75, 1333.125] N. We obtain 18.9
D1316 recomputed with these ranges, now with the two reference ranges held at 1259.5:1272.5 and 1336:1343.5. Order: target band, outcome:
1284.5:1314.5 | -3.01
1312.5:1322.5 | 1.11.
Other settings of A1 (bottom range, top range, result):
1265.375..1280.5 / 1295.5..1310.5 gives 1.05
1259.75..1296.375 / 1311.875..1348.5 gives 0.79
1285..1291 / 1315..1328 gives 0.66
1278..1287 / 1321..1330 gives 0.58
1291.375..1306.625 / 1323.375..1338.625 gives 0.65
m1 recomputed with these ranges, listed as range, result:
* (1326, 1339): 14.1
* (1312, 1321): 16.7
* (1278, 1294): 18.7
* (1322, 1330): 11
